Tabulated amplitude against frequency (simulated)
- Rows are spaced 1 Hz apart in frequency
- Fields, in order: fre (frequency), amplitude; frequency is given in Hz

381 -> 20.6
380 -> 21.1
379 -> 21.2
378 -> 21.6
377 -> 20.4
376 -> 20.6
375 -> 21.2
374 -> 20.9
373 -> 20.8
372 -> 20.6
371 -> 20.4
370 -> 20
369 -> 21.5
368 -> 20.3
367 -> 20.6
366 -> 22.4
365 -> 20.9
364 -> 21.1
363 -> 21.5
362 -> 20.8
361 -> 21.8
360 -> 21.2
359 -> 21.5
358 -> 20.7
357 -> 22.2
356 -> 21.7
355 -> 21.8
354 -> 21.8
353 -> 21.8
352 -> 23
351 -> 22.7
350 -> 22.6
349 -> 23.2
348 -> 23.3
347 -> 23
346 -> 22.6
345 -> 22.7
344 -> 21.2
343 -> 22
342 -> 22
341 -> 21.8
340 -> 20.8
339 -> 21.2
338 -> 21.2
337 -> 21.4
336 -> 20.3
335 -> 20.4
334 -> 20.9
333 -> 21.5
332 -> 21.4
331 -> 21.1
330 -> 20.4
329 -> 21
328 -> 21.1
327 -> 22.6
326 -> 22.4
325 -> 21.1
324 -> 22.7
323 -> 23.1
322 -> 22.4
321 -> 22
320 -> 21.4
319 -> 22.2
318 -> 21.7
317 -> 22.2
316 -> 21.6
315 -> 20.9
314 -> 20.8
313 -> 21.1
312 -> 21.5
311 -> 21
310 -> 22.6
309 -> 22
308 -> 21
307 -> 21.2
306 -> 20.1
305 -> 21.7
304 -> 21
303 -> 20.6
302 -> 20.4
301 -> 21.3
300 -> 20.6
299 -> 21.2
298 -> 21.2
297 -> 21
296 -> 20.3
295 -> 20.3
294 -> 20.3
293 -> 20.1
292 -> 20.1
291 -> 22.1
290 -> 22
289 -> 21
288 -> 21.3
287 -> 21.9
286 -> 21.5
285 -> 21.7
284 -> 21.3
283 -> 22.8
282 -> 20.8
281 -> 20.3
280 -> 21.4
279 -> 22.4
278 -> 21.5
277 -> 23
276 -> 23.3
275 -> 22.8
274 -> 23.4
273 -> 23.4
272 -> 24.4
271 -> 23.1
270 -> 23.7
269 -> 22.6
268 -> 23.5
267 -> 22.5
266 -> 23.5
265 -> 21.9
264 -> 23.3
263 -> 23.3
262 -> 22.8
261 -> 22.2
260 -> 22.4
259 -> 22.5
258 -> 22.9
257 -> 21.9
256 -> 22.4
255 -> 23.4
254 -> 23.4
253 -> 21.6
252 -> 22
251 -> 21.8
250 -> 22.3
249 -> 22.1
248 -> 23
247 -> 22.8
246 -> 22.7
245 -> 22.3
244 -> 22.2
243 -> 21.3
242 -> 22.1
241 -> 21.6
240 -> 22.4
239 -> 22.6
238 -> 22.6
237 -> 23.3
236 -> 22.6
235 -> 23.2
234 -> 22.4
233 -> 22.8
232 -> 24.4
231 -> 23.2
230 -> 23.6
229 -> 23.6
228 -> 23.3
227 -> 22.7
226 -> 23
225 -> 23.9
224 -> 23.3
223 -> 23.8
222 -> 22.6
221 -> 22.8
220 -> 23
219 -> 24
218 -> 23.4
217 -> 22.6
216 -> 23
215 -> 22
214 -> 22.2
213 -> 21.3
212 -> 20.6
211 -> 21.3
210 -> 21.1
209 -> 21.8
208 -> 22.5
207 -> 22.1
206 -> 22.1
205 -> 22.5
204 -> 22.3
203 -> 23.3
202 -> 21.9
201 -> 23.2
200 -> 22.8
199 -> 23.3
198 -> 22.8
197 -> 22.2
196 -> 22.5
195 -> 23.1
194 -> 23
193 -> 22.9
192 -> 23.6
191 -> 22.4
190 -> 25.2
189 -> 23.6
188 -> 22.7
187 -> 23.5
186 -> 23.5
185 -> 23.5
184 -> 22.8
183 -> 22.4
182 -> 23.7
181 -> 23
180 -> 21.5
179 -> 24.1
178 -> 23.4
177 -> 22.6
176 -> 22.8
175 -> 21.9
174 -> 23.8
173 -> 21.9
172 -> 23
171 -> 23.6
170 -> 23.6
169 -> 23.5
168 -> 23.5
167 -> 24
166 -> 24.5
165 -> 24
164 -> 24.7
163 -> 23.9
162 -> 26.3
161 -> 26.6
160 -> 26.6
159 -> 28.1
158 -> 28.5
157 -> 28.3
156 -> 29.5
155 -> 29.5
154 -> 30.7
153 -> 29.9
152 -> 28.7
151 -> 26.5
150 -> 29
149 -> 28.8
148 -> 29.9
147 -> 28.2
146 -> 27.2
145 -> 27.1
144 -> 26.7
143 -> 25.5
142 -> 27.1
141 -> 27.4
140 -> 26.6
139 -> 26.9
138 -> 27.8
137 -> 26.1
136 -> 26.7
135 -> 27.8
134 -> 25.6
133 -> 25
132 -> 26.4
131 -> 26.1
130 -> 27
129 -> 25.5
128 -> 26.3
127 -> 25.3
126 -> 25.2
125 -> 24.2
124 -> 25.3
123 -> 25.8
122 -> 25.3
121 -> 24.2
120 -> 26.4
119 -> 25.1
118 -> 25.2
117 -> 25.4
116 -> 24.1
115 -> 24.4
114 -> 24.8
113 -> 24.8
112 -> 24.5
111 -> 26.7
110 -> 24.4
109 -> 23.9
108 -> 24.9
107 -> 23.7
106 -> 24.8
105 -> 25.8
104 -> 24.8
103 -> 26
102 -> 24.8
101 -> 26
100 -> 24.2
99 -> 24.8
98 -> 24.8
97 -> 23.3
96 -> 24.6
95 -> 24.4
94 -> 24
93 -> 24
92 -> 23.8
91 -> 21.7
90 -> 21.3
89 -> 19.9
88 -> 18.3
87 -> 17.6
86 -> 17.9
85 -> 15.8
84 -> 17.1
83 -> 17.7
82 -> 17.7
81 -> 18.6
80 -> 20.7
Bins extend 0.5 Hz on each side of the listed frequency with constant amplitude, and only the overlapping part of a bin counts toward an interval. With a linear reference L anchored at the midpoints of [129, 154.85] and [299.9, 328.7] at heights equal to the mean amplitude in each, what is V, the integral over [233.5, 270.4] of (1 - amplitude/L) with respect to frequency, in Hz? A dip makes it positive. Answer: 1.7 Hz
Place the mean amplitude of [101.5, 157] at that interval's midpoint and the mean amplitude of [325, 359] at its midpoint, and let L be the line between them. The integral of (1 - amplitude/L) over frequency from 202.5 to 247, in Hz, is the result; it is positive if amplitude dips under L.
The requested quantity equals 3.0 Hz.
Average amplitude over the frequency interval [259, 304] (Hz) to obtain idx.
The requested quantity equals 21.9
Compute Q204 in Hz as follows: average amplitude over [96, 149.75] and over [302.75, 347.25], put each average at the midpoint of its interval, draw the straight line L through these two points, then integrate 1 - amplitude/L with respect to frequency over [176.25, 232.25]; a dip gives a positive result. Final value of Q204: 2.77 Hz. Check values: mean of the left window 25.8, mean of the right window 21.5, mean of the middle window 22.9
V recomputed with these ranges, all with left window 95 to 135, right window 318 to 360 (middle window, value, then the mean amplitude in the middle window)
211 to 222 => 0.55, 22.4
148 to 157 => -1.65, 29.1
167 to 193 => 1.07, 23.2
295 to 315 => 1.12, 21.1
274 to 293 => 0.75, 21.7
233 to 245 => 0.46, 22.4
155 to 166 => -1.00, 26.7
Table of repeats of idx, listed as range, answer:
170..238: 22.9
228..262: 22.6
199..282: 22.6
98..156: 26.2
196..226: 22.5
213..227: 23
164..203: 23.2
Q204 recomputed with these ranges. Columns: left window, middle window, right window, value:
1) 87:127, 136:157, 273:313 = -3.8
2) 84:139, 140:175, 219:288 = -3.8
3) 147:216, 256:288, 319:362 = 0.4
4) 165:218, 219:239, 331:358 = -0.5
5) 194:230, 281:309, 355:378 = 0.9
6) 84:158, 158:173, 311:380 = -0.1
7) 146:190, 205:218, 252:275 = 1.2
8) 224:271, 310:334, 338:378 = 0.3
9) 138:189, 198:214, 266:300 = 1.4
